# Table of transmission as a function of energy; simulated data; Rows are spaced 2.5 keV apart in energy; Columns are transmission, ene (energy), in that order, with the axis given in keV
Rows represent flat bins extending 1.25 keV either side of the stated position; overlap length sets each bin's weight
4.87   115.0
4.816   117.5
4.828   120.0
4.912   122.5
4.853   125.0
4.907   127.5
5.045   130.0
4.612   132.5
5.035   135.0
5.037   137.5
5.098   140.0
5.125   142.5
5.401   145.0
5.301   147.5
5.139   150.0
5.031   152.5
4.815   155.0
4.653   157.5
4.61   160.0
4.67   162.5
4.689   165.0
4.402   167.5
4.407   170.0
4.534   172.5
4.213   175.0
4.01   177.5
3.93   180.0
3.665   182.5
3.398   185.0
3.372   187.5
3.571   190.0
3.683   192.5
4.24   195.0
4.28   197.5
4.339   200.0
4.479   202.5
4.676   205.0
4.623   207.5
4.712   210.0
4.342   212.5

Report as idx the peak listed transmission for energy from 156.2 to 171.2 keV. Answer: 4.689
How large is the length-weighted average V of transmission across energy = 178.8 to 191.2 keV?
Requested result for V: 3.59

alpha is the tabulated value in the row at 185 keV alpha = 3.398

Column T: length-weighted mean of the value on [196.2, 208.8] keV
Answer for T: 4.48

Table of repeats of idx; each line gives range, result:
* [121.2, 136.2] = 5.045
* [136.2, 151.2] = 5.401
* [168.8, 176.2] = 4.534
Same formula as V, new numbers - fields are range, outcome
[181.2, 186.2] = 3.54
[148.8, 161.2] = 4.85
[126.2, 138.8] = 4.93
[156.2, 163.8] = 4.65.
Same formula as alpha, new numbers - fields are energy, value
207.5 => 4.623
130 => 5.045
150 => 5.139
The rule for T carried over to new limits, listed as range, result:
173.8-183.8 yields 3.95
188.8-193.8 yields 3.63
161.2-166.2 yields 4.68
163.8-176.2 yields 4.45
